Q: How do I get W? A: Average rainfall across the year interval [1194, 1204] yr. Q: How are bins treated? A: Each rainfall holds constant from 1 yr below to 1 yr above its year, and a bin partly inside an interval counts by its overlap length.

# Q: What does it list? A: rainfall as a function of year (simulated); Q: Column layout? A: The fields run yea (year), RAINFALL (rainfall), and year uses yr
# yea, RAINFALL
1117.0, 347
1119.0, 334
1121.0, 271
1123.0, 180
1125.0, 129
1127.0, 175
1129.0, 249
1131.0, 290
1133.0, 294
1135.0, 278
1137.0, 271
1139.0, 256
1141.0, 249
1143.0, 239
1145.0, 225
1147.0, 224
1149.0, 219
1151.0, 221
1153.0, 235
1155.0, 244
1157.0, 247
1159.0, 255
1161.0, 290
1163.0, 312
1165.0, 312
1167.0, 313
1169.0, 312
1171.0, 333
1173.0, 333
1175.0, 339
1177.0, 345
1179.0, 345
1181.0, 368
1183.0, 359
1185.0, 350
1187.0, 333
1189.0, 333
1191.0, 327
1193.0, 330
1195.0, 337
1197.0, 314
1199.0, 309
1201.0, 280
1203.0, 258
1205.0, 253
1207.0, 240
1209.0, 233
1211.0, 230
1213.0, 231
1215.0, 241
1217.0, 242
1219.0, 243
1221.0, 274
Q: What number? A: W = 300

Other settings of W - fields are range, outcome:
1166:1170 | 312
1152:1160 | 245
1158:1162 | 272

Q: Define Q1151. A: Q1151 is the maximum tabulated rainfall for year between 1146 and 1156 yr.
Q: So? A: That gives 244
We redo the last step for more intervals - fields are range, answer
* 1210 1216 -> 241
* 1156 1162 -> 290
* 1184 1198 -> 350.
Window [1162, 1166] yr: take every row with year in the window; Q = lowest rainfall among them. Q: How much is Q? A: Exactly 312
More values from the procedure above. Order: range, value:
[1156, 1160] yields 247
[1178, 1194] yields 327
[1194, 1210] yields 233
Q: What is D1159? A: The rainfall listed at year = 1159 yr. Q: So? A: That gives 255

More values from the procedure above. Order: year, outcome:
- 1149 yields 219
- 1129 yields 249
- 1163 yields 312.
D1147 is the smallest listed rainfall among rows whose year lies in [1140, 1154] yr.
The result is 219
